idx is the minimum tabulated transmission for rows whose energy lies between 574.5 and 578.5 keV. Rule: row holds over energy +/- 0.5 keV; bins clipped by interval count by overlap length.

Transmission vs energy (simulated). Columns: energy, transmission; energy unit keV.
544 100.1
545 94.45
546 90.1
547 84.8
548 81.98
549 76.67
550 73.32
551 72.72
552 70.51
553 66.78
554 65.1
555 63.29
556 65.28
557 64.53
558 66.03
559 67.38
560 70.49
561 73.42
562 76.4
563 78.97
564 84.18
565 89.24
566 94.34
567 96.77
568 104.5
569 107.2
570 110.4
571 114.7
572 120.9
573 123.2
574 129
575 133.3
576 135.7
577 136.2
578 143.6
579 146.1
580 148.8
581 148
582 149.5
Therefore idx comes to 133.3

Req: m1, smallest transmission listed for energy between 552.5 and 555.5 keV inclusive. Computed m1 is 63.29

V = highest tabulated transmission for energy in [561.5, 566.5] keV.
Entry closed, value 94.34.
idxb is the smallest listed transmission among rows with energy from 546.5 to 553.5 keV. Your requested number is 66.78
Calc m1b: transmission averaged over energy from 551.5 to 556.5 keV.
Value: 66.2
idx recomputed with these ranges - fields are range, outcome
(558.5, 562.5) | 67.38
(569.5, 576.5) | 110.4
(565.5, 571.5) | 94.34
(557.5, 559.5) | 66.03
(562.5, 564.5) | 78.97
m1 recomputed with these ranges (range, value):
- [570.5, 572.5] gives 114.7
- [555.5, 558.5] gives 64.53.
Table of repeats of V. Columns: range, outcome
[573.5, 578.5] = 143.6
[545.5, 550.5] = 90.1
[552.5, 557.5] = 66.78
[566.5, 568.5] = 104.5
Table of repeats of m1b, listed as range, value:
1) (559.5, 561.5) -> 72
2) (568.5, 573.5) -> 115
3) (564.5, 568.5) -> 96.2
